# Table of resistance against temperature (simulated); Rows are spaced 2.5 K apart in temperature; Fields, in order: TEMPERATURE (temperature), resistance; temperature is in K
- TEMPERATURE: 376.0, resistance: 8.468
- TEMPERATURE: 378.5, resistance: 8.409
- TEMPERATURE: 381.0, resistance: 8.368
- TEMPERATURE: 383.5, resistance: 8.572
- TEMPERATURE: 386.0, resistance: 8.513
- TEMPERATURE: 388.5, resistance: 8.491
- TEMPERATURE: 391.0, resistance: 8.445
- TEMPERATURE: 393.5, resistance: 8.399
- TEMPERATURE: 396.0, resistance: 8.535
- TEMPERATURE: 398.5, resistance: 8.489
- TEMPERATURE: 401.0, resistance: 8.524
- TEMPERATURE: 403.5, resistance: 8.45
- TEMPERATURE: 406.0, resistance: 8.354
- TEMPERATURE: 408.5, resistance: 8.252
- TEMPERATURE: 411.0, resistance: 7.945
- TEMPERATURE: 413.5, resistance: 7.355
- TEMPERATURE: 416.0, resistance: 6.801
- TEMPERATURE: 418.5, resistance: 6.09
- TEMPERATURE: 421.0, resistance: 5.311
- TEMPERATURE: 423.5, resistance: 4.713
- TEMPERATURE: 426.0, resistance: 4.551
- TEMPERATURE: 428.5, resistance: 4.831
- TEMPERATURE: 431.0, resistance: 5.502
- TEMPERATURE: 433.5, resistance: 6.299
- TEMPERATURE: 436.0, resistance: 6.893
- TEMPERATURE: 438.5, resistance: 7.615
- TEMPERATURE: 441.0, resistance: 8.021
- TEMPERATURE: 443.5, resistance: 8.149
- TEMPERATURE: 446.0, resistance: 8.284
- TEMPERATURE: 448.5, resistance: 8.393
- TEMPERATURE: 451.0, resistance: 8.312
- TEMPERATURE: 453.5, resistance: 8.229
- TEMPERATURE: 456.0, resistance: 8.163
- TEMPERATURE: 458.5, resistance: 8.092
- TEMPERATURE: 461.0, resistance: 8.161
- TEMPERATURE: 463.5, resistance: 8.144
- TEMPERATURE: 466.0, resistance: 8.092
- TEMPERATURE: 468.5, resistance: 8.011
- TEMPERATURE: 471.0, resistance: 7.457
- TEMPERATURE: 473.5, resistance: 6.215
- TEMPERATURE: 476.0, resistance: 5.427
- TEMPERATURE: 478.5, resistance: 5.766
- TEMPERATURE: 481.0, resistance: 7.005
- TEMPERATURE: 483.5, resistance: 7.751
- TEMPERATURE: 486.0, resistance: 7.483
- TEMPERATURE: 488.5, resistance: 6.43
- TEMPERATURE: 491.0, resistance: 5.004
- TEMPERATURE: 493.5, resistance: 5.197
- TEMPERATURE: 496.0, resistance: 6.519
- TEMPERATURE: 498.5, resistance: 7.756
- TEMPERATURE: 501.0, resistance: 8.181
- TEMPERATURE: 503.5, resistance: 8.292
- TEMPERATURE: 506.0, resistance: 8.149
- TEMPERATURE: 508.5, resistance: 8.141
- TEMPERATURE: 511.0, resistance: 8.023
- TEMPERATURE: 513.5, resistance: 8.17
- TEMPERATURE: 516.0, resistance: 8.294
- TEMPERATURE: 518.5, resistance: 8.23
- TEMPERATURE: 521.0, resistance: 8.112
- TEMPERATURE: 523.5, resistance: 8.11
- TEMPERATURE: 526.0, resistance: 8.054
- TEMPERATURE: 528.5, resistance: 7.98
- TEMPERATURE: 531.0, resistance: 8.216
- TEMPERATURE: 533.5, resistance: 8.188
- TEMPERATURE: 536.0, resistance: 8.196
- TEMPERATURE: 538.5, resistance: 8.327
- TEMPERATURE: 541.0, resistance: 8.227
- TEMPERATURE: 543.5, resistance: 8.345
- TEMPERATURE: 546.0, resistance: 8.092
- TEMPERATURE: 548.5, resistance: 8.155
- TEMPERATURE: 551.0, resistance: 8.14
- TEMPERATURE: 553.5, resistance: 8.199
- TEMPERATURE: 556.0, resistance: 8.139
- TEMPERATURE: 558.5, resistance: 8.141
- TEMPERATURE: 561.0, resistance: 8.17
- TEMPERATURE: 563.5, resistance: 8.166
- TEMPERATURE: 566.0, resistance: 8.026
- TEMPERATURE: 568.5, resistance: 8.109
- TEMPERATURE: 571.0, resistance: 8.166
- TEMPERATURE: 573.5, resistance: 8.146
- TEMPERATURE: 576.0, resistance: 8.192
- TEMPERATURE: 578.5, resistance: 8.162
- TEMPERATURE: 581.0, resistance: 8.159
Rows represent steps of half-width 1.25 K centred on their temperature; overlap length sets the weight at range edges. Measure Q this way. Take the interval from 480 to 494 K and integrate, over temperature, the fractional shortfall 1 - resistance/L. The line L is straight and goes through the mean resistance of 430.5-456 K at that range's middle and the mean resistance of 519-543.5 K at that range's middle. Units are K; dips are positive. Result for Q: 2.4 K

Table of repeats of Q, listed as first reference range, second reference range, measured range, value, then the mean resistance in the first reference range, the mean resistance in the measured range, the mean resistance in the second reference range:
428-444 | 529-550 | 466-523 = 2.4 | 6.78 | 7.28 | 8.21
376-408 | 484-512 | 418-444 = 6.0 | 8.46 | 6.13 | 7.21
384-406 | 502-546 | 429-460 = 2.8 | 8.48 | 7.6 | 8.18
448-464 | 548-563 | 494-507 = 0.9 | 8.21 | 7.62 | 8.16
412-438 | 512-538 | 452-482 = -2.6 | 5.91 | 7.41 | 8.16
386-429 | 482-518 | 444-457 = -1.6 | 7.35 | 8.27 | 7.4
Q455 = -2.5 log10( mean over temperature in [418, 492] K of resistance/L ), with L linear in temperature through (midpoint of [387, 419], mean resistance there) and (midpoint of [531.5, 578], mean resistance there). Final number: 0.16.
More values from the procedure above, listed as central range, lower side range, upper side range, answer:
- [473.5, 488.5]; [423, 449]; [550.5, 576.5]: 0.089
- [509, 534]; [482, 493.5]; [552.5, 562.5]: -0.117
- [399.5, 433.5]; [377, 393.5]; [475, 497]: 0.174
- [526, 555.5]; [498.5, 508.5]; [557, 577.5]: -0.005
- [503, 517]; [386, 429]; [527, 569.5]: -0.031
